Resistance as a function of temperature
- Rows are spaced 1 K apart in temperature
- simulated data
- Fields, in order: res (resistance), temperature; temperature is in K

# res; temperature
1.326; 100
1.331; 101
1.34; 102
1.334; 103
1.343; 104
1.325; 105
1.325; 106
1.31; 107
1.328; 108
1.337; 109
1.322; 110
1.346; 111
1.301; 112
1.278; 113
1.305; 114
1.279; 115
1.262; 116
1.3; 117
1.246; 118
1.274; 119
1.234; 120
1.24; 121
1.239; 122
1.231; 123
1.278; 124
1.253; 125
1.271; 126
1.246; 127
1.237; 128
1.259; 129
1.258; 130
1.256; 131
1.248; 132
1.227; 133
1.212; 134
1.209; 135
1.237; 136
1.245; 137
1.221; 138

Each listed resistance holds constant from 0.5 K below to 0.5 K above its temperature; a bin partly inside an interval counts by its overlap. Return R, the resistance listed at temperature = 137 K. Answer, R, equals 1.245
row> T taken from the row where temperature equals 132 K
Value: 1.248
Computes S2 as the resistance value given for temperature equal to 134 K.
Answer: 1.212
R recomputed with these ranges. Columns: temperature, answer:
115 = 1.279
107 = 1.31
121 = 1.24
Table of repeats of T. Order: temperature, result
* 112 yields 1.301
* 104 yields 1.343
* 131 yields 1.256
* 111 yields 1.346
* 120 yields 1.234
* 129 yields 1.259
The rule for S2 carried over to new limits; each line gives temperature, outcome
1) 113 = 1.278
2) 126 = 1.271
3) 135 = 1.209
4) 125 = 1.253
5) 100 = 1.326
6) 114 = 1.305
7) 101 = 1.331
